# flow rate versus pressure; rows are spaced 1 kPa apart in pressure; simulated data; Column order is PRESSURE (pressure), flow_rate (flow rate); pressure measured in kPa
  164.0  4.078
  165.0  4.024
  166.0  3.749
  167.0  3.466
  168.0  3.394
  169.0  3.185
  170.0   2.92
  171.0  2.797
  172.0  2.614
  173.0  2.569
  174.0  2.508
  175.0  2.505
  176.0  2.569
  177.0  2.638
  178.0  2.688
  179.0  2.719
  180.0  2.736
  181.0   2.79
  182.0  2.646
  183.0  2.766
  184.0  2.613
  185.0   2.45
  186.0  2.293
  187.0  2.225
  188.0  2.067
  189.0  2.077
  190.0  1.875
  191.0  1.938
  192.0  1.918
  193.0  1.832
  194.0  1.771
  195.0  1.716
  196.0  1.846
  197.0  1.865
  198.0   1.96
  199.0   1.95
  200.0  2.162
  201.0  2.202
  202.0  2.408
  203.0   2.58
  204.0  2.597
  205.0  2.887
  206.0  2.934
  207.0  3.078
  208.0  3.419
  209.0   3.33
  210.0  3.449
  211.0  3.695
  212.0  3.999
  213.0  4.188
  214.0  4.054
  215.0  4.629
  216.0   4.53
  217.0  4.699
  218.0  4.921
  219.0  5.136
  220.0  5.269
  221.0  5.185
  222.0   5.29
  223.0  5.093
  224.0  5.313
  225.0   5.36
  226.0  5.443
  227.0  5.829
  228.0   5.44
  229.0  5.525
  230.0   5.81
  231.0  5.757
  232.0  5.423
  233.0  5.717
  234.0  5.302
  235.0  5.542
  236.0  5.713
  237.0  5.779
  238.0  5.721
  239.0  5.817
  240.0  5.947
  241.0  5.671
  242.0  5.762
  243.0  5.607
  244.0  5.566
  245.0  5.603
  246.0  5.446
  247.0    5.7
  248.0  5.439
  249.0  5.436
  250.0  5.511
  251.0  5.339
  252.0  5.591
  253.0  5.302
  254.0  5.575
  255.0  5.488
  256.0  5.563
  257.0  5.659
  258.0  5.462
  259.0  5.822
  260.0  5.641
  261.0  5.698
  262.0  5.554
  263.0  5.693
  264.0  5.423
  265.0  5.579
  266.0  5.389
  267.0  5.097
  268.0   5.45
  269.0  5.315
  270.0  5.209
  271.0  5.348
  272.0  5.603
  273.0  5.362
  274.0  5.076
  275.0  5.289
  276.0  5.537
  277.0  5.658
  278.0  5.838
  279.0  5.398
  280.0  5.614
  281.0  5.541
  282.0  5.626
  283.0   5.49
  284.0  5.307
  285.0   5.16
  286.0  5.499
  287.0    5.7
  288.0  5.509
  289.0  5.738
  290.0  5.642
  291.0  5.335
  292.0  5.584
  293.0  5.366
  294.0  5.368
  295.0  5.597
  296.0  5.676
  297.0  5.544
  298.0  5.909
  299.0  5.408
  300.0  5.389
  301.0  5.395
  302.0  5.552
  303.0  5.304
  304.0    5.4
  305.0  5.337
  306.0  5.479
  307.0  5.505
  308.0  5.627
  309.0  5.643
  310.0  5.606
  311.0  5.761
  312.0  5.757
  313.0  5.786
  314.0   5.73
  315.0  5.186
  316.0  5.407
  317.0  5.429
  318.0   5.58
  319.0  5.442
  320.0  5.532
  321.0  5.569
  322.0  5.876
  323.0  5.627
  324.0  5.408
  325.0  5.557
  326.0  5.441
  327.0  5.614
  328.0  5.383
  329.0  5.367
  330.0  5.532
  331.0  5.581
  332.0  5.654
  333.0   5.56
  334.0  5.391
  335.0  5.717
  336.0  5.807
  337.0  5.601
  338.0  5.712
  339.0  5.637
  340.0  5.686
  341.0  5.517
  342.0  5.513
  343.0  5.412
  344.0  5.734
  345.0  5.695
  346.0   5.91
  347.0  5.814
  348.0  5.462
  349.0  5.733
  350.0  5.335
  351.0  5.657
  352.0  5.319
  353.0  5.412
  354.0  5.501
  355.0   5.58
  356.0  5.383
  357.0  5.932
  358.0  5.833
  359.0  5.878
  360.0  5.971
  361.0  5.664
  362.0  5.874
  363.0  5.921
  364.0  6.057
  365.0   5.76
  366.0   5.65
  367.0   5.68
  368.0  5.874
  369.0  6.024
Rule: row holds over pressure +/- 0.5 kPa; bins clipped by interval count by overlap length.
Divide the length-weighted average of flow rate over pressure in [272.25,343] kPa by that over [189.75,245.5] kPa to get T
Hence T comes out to 1.32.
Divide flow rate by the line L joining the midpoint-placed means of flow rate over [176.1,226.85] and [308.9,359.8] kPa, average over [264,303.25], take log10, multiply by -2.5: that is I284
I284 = -0.17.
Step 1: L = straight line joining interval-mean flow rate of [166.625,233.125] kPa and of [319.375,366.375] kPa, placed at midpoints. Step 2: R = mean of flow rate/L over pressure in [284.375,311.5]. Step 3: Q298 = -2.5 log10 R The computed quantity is -0.124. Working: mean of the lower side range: 3.38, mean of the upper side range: 5.63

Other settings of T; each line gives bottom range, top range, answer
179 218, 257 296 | 1.98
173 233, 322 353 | 1.64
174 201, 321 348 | 2.48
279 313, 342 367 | 1.03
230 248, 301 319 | 0.98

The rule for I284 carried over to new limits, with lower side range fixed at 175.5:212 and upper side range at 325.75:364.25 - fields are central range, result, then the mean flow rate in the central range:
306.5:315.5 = -0.14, 5.62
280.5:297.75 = -0.23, 5.52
